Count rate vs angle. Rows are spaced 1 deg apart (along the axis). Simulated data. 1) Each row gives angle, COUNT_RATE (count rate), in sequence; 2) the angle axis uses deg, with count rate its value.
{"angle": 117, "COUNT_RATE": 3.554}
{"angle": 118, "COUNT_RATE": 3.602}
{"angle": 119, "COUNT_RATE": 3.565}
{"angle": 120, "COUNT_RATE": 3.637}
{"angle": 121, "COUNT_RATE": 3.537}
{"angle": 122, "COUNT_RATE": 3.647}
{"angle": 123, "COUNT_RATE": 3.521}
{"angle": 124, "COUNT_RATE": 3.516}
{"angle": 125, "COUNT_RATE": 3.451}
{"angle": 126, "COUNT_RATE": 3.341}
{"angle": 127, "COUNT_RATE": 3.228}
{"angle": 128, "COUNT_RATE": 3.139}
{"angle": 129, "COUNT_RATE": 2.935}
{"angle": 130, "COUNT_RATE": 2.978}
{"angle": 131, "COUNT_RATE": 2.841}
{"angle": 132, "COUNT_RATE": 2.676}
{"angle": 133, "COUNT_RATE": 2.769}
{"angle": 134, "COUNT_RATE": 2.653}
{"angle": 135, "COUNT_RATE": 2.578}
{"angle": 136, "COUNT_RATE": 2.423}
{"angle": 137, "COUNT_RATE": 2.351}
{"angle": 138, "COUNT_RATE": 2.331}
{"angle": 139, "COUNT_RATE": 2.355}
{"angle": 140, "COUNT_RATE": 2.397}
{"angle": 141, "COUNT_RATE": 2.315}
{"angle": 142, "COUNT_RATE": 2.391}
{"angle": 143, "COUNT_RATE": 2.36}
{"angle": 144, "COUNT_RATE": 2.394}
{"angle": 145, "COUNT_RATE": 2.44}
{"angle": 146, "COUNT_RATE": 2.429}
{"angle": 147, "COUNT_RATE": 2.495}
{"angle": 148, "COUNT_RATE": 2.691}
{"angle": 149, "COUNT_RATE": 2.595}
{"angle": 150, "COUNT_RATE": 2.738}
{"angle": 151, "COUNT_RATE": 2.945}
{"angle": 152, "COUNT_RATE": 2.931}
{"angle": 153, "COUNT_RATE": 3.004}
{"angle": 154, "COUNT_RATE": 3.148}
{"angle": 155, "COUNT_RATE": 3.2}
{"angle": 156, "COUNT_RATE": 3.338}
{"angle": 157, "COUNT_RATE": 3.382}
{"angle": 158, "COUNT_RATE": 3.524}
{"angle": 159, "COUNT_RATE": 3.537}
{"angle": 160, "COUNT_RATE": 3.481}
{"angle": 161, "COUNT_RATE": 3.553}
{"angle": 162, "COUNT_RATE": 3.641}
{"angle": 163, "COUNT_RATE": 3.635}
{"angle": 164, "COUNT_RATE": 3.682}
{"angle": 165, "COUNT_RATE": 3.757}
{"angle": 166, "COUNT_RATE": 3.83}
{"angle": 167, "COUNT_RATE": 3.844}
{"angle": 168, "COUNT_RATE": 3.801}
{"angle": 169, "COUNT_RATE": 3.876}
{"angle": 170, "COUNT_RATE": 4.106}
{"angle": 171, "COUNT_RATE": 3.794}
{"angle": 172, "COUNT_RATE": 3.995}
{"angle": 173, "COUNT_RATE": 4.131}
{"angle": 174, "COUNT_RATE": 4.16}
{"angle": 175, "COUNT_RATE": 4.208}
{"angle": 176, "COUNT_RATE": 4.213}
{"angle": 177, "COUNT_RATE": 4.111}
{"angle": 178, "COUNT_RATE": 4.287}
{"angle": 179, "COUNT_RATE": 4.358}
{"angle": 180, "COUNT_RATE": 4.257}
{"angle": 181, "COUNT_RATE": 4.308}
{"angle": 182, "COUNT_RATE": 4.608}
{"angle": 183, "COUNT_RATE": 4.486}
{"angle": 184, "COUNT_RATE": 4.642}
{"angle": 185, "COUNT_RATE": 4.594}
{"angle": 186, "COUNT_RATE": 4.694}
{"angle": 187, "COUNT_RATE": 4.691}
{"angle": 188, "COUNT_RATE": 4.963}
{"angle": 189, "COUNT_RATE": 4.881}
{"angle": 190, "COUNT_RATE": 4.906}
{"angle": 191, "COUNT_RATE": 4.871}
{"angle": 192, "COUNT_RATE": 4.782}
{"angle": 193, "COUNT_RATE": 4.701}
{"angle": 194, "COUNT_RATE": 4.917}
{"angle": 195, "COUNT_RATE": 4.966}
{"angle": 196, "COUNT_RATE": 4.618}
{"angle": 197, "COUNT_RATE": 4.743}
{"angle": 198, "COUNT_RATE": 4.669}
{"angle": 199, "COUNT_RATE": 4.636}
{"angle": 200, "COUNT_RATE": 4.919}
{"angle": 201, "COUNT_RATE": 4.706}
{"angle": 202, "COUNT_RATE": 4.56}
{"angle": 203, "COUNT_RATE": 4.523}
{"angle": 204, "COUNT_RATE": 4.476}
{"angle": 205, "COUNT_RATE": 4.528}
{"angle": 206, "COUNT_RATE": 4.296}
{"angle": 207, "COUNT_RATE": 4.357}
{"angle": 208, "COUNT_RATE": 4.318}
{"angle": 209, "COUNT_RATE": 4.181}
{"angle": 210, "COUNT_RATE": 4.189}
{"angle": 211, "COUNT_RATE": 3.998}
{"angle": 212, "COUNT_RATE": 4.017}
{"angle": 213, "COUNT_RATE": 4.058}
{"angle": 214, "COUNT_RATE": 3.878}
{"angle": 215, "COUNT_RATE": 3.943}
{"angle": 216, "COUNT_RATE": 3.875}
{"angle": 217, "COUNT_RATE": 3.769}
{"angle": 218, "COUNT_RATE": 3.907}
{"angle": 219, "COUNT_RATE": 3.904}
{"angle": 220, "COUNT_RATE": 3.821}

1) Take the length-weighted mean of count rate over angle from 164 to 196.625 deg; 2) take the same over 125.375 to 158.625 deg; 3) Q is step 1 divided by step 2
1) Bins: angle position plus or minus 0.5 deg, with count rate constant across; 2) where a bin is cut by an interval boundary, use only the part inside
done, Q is 1.6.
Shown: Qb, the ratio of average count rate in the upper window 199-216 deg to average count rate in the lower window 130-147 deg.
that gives 1.7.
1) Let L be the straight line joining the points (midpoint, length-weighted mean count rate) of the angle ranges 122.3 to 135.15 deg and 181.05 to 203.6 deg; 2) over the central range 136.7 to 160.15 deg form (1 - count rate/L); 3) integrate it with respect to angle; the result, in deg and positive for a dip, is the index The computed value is 5.4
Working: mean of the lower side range 3.07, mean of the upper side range 4.72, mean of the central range 2.78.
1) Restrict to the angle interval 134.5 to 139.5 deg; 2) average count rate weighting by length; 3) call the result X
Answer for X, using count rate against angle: 2.41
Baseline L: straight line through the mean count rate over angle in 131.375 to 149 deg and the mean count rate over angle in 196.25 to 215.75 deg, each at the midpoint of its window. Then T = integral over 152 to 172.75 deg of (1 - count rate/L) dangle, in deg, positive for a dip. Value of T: -3.2 deg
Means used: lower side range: 2.48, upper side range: 4.37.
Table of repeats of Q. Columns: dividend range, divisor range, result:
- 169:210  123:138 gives 1.54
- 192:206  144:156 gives 1.68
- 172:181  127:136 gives 1.49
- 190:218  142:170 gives 1.38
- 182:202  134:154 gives 1.86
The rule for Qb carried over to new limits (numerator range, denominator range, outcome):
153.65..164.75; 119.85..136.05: 1.12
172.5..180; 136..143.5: 1.78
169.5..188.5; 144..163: 1.42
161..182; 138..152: 1.59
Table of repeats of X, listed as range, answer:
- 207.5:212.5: 4.14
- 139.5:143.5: 2.37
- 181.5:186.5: 4.6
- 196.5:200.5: 4.74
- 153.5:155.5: 3.17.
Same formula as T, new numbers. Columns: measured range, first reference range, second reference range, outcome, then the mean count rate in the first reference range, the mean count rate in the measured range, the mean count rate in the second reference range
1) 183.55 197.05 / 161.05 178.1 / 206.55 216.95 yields -2.7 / 3.93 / 4.79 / 4.07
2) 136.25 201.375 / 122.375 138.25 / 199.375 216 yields -1.9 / 2.94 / 3.77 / 4.3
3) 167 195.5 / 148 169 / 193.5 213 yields -3.5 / 3.37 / 4.43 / 4.49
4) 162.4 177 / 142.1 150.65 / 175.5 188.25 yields -0.5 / 2.52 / 3.94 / 4.47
